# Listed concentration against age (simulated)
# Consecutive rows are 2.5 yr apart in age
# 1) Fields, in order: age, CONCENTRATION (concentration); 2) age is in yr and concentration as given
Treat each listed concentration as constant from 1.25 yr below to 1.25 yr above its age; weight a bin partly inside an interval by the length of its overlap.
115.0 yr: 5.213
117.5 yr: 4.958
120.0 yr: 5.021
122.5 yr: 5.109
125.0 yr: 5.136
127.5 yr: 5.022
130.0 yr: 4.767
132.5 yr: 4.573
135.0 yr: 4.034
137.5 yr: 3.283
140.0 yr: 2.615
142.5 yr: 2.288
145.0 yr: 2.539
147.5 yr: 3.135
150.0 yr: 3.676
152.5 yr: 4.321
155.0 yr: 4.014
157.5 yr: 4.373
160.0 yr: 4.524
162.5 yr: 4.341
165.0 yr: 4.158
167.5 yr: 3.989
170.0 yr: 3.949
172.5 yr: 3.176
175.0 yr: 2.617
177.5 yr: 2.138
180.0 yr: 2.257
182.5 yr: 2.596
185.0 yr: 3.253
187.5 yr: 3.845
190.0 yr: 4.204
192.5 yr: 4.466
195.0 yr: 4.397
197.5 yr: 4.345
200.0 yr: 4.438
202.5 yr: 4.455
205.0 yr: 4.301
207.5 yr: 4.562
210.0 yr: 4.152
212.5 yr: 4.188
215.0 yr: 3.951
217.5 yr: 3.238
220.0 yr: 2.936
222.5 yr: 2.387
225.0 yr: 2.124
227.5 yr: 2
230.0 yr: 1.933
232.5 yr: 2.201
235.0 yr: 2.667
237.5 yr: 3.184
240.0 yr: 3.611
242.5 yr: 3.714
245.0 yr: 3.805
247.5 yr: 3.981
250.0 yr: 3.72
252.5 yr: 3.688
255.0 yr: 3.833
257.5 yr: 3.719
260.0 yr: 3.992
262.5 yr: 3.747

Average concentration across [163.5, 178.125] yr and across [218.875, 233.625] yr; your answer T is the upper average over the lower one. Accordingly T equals 0.7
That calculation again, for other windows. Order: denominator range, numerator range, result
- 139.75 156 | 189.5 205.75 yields 1.35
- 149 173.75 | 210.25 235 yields 0.70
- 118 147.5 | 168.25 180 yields 0.73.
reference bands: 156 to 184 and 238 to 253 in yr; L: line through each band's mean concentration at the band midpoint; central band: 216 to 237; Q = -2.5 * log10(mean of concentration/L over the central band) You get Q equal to 0.42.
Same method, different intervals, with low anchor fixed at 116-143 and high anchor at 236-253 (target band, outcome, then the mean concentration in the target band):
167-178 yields 0.27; 3.19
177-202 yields 0.09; 3.66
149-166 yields -0.01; 4.21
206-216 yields -0.10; 4.22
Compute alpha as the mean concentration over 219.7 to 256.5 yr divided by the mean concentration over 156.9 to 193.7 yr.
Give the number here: 0.86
